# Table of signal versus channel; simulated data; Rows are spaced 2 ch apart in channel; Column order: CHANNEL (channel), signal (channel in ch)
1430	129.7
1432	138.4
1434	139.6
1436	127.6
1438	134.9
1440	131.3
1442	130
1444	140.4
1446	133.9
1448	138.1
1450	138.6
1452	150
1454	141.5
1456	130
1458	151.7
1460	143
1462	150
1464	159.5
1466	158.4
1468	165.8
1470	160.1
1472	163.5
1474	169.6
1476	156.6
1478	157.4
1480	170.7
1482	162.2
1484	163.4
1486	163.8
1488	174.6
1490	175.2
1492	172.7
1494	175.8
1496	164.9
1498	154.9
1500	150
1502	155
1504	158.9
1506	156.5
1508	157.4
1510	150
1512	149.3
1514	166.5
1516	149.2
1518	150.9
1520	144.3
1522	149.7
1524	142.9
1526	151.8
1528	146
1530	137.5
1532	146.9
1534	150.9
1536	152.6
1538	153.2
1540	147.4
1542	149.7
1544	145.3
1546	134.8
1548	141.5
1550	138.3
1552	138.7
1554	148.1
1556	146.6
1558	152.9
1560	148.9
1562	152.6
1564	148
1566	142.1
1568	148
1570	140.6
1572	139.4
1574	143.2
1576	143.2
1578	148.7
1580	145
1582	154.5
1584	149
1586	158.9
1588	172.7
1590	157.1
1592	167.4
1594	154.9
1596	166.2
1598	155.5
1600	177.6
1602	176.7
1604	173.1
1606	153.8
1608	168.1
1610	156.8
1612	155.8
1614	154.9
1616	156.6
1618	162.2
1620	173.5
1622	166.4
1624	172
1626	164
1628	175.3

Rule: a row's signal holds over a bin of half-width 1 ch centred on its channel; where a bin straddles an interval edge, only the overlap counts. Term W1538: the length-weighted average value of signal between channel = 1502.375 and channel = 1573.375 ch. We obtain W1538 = 148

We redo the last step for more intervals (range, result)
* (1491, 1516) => 159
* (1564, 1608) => 156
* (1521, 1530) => 146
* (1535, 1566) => 146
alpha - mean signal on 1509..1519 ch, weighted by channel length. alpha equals 153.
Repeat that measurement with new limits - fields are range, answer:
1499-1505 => 155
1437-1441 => 133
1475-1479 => 157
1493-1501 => 161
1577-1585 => 149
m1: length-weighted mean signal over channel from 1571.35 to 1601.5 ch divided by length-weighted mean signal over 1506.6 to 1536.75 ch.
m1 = 1.0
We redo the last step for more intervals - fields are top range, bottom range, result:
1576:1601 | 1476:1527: 1.00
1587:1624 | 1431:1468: 1.16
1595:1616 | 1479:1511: 1.00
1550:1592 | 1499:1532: 0.99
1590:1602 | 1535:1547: 1.12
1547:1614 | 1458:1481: 0.96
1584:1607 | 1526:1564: 1.12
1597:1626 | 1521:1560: 1.13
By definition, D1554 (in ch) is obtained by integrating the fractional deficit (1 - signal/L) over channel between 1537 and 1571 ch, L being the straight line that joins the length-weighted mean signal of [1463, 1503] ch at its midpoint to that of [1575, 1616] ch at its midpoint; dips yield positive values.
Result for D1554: 3.2 ch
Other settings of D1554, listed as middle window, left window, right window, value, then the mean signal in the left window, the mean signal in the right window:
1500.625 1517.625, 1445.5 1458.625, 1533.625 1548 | -1.2 ch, 140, 147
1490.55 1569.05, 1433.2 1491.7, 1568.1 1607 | 1.8 ch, 151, 157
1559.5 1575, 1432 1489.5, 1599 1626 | 1.5 ch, 150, 165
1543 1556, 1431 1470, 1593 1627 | 1.2 ch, 143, 164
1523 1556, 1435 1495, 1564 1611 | 2.0 ch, 153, 156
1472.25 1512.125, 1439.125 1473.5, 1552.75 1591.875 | -4.0 ch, 147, 150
